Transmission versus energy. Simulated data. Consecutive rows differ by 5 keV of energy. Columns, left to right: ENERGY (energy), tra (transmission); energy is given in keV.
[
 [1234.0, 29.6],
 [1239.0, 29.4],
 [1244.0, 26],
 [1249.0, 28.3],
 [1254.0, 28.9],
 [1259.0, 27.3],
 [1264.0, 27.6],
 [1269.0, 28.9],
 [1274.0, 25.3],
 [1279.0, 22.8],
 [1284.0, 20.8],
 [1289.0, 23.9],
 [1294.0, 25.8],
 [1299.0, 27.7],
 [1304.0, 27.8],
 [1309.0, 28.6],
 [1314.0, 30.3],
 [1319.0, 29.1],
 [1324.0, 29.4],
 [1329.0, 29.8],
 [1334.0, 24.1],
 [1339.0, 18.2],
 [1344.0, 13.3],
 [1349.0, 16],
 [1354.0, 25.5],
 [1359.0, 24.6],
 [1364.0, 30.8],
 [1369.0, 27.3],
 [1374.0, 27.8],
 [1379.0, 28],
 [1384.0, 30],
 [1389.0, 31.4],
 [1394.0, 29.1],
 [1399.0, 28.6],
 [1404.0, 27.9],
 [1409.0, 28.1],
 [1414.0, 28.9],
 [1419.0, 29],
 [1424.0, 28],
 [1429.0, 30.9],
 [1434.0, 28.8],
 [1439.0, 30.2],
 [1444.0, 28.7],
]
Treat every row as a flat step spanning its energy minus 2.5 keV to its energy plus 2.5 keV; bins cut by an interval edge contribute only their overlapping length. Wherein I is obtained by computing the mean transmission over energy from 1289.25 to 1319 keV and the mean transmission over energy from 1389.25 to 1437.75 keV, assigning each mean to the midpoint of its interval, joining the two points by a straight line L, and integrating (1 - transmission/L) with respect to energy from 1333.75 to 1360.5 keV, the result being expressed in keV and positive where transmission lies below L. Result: 8.02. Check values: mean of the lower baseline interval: 27.8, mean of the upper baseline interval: 29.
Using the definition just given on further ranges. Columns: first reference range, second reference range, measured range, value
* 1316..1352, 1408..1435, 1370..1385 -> -1.4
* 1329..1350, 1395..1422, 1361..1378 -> -3.7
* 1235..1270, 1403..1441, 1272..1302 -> 4.1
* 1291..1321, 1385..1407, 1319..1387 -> 8.4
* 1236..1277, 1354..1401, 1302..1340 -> 0.8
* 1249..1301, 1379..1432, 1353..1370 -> 0.6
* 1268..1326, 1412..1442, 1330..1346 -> 4.5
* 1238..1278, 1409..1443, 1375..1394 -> -0.5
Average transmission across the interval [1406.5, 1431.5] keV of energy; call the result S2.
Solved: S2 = 29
